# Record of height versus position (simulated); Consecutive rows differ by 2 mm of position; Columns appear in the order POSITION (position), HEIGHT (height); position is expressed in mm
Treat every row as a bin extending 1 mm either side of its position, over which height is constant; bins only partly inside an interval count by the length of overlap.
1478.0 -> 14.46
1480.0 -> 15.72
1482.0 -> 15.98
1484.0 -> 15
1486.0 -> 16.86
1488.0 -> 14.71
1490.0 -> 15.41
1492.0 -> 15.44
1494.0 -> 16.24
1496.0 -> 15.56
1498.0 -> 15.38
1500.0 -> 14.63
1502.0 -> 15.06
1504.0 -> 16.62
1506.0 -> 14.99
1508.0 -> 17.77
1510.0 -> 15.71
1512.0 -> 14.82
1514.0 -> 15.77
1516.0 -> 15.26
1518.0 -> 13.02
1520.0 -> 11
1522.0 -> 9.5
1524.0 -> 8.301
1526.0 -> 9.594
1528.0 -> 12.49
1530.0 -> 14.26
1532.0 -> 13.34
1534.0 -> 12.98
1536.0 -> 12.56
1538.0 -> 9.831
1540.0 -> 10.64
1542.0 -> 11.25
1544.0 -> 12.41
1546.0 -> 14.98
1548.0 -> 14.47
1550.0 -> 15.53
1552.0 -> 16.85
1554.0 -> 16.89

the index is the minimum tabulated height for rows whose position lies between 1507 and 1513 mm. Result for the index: 14.82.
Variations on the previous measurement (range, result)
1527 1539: 9.831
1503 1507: 14.99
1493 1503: 14.63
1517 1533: 8.301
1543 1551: 12.41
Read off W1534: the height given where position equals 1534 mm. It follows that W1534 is 12.98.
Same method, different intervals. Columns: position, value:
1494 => 16.24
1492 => 15.44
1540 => 10.64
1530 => 14.26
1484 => 15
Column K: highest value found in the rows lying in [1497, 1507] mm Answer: 16.62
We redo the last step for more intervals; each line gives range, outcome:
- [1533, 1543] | 12.98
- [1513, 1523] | 15.77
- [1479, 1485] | 15.98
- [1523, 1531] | 14.26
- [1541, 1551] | 15.53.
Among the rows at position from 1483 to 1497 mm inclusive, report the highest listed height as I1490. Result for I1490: 16.86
